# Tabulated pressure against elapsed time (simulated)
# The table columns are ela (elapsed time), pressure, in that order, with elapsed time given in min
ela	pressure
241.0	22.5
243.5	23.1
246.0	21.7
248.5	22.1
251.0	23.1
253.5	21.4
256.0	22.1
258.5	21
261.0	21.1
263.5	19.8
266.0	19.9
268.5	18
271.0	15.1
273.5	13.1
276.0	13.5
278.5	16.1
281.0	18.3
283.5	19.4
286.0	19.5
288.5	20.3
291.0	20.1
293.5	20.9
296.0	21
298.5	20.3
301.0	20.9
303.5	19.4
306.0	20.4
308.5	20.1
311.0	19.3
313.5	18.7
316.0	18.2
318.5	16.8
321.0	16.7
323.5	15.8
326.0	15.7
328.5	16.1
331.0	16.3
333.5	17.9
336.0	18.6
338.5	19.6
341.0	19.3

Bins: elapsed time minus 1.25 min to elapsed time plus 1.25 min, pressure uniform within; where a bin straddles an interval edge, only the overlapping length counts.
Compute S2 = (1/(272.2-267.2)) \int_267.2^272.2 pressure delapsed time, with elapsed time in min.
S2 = 16.6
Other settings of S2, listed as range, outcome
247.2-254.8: 22.2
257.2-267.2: 20.5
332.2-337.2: 18.2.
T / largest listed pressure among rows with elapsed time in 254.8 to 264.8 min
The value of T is 22.1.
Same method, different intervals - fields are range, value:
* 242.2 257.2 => 23.1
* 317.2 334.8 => 17.9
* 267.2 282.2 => 18.3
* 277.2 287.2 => 19.5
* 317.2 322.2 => 16.8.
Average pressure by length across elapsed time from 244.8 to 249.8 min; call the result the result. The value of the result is 21.9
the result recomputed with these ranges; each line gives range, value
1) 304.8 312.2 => 19.9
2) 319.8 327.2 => 16.1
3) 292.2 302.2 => 20.8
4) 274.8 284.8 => 16.9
